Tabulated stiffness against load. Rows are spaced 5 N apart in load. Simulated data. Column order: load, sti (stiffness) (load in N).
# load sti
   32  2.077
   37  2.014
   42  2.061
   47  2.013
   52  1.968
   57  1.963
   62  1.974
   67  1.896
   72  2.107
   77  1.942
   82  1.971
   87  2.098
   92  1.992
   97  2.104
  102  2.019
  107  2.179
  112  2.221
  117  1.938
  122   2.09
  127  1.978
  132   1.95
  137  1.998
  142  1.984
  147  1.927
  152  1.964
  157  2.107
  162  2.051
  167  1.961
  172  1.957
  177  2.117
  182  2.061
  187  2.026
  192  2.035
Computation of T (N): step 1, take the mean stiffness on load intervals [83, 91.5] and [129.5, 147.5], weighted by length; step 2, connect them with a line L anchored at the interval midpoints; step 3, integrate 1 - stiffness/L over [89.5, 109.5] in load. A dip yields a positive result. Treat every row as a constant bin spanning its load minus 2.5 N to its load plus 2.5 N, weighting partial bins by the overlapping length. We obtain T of -0.4 N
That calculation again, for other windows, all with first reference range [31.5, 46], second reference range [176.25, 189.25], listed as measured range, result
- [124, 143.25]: 0.71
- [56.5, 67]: 0.48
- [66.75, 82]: 0.41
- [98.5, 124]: -0.46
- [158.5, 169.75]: 0.25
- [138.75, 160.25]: 0.63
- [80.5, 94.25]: 0.17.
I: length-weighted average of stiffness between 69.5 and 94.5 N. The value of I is 2.02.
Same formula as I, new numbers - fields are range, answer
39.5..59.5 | 2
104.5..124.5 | 2.11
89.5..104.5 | 2.04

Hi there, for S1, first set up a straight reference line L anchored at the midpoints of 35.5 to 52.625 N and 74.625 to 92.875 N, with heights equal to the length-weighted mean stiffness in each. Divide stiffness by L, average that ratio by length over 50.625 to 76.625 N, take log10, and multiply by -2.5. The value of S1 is 0.02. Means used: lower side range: 2.02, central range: 1.98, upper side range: 2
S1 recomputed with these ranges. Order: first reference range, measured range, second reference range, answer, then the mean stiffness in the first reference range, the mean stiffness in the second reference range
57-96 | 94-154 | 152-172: -0.01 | 2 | 2.02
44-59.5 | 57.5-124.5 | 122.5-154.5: -0.03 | 1.98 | 1.97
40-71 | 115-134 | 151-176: 0.01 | 1.98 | 2.02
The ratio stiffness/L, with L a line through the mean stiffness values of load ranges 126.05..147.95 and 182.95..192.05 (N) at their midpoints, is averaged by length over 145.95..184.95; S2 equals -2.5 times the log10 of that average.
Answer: -0.01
